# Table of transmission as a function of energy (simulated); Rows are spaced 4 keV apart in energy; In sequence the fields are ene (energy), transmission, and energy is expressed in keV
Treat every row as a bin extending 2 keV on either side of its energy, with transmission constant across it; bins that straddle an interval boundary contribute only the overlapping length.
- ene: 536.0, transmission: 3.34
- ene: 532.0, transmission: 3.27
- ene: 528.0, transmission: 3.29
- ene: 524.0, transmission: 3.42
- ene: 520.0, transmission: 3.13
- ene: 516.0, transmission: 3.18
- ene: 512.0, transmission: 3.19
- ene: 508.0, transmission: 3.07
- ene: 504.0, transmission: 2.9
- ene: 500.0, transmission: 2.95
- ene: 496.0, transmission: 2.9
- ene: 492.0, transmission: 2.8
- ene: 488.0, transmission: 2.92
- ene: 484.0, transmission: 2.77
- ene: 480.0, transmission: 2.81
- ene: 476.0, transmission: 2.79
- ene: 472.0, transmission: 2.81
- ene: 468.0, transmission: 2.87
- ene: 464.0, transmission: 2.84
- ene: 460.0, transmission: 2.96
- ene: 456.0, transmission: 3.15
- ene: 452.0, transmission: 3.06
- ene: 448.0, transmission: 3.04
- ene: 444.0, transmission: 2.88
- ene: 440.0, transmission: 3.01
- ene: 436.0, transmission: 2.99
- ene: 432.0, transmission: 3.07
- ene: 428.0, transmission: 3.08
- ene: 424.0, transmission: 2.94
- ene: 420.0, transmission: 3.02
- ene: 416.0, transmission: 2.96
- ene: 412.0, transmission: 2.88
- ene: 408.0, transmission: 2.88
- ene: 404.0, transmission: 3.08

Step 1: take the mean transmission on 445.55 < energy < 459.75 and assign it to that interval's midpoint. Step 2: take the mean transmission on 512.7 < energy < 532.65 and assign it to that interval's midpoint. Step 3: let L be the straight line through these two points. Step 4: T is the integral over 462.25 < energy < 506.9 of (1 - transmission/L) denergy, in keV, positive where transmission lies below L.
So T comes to 4.2 keV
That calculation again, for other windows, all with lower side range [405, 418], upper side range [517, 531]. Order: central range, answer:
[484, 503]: 1.8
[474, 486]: 1.3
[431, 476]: 1.3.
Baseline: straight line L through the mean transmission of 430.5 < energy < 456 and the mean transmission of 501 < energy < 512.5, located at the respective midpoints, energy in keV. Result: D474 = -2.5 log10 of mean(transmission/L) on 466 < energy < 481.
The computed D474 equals 0.07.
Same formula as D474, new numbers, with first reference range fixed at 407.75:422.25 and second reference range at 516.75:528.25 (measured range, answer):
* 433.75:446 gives 0.02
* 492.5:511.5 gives 0.09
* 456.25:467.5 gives 0.05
